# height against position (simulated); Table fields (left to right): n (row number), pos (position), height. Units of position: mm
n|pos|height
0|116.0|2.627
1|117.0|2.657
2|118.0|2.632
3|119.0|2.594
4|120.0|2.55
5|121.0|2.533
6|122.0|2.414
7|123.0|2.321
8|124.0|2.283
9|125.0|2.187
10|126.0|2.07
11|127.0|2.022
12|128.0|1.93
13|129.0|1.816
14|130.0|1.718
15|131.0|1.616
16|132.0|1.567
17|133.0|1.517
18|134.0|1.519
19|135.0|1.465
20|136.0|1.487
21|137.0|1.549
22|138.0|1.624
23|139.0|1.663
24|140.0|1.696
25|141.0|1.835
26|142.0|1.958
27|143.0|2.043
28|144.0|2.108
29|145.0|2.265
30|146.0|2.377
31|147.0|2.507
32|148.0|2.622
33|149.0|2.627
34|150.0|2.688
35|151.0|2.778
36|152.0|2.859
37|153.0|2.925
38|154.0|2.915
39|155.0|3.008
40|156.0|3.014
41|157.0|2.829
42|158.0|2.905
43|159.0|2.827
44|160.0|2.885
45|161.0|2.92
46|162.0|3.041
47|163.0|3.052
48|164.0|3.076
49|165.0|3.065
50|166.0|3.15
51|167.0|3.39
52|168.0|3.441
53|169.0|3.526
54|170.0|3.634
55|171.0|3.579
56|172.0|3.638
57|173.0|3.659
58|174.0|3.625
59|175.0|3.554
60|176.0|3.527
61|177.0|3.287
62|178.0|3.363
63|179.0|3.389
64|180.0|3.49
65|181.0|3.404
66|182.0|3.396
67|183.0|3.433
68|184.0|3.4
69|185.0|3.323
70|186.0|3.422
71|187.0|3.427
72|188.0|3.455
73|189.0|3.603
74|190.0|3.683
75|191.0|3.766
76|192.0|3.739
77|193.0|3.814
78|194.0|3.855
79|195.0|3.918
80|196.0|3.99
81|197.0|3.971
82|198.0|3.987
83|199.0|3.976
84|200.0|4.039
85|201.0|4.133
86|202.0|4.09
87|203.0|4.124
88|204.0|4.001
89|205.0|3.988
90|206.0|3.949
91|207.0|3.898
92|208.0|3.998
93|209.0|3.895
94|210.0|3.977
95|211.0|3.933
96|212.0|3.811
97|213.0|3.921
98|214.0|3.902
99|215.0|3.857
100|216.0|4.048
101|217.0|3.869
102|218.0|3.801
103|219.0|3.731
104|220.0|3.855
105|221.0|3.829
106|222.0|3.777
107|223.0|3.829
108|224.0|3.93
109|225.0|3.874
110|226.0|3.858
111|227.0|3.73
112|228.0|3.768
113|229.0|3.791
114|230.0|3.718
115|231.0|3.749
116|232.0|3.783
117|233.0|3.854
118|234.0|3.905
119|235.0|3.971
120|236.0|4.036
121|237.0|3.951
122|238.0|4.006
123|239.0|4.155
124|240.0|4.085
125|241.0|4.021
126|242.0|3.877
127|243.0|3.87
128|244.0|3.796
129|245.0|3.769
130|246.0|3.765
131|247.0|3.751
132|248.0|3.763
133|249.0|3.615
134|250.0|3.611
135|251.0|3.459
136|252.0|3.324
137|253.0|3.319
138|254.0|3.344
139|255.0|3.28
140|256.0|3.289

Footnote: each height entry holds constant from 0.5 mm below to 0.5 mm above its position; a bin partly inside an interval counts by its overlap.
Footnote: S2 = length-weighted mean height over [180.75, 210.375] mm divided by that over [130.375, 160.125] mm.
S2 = 1.7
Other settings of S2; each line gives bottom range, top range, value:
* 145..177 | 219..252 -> 1.24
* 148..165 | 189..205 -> 1.36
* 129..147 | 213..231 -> 2.15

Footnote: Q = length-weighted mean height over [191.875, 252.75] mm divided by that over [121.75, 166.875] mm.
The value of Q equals 1.7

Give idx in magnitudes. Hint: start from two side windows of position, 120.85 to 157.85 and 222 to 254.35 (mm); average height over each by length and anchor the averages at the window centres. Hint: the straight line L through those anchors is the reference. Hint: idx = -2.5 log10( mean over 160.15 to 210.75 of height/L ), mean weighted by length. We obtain -0.23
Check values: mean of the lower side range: 2.18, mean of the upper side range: 3.79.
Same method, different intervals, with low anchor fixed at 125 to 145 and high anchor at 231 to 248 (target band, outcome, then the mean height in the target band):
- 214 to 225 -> -0.11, 3.86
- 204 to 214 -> -0.20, 3.93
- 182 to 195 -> -0.24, 3.58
